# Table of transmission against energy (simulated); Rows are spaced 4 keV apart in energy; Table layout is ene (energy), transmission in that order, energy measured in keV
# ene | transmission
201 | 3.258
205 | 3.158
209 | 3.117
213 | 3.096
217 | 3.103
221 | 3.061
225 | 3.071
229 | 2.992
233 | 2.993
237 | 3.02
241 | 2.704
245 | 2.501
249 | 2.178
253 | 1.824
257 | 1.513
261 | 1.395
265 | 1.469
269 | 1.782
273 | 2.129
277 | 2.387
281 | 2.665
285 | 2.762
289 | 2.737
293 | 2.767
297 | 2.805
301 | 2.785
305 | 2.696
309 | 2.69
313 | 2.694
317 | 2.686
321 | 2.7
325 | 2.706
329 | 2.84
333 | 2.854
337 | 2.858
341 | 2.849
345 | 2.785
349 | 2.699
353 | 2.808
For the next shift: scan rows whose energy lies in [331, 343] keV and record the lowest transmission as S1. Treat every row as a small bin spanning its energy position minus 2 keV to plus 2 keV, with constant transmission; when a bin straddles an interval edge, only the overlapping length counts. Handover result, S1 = 2.849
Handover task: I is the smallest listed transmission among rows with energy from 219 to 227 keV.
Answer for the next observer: 3.061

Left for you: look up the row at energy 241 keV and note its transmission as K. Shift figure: 2.704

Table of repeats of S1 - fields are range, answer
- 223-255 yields 1.824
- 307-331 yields 2.686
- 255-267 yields 1.395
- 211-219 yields 3.096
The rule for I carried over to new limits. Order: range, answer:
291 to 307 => 2.696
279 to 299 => 2.665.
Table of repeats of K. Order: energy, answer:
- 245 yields 2.501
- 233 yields 2.993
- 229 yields 2.992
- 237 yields 3.02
